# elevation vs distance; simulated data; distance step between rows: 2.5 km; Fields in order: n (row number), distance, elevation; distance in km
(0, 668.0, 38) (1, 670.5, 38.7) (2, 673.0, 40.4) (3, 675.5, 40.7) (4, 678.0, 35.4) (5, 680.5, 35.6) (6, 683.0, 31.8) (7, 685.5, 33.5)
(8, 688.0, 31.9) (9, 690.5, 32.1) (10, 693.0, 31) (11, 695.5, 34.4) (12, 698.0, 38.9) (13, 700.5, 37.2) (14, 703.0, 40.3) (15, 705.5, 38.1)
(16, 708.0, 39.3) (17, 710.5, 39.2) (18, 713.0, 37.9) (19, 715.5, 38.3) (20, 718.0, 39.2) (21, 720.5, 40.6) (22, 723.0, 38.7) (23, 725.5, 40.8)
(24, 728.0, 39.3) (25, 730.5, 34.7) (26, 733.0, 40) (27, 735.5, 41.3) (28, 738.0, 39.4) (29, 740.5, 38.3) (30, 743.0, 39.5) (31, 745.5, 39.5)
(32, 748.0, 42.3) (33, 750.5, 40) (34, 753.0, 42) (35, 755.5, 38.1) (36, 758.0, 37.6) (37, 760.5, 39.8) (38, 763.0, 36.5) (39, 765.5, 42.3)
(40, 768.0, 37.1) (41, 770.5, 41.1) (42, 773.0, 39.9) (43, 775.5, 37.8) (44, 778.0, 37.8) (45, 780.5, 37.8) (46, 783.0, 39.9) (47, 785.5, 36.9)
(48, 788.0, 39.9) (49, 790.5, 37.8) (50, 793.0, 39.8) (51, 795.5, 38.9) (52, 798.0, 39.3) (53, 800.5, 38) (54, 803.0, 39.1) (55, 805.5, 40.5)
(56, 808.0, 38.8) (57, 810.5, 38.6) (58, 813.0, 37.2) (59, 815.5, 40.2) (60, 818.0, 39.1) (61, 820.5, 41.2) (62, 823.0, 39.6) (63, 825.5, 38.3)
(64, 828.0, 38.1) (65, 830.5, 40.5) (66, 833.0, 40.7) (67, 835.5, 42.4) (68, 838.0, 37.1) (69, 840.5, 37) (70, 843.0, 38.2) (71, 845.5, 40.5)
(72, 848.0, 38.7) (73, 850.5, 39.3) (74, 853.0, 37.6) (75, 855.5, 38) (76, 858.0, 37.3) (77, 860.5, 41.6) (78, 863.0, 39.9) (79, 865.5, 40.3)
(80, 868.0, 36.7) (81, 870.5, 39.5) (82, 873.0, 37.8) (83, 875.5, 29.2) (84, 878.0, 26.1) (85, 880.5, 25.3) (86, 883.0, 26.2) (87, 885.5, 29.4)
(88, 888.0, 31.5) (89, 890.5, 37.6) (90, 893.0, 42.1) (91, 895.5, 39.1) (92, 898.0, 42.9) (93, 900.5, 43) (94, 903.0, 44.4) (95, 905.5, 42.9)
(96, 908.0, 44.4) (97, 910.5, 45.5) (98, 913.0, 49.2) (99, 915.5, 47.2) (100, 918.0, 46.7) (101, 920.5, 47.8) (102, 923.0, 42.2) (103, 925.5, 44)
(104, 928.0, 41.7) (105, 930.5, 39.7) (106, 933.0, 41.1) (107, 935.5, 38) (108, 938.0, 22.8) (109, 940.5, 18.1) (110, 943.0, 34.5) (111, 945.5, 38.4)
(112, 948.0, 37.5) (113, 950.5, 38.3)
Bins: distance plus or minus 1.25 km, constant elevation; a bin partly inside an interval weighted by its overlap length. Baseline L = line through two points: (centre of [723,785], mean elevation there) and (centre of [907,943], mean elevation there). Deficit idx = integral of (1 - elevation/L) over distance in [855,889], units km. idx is 4.99 km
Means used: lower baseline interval 39.2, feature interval 34.1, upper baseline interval 40.4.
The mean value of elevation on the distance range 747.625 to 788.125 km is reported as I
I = 39.1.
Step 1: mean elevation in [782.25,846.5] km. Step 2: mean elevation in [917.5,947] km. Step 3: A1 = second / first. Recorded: 0.96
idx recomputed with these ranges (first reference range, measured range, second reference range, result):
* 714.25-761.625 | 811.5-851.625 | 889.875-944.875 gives 0.84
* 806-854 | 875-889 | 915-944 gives 3.96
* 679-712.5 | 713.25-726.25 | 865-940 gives -1.20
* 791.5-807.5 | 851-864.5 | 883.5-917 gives 0.48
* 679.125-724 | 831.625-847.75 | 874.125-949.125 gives -0.78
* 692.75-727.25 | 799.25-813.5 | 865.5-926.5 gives 0.01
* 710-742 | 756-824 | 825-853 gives 0.21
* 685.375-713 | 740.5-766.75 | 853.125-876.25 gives -2.08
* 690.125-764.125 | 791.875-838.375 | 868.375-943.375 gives -1.32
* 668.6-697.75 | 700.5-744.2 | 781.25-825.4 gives -3.08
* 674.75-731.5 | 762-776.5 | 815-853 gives -0.41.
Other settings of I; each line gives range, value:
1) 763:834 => 39.1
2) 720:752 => 39.6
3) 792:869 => 39.1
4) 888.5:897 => 39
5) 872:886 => 28.8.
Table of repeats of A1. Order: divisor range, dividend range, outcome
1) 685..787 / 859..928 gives 1.03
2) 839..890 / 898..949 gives 1.14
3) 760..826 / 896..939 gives 1.09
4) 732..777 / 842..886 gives 0.90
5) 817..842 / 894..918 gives 1.13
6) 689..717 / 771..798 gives 1.05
